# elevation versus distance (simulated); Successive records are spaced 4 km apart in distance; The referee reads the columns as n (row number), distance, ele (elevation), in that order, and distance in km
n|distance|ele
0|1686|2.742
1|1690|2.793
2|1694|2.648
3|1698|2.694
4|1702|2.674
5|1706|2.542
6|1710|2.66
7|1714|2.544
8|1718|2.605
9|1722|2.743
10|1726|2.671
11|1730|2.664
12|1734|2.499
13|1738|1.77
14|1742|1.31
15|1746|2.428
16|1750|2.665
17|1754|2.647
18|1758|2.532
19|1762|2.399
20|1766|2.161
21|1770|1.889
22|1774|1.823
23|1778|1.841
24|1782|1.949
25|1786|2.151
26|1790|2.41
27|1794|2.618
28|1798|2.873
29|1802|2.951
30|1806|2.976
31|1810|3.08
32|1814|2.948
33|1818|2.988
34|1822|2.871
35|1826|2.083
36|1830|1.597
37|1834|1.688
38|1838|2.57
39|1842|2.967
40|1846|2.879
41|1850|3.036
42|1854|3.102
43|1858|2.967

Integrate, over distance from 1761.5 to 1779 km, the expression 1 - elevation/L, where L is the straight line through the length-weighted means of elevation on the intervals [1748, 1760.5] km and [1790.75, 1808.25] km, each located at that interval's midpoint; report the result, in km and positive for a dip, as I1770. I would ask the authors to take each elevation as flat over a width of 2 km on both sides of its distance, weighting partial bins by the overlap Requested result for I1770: 4.4 km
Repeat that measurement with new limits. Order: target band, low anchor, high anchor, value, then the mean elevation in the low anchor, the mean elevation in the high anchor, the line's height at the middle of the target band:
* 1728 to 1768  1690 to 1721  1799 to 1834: 5.0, 2.64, 2.63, 2.64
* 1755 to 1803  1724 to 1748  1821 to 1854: 0.9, 2.22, 2.49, 2.34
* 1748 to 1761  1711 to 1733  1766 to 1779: -2.6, 2.64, 1.9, 2.16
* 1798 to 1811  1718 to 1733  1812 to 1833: -2.5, 2.67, 2.46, 2.5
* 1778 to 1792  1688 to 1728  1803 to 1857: 2.9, 2.66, 2.69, 2.68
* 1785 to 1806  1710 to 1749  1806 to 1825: 1.1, 2.38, 2.93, 2.8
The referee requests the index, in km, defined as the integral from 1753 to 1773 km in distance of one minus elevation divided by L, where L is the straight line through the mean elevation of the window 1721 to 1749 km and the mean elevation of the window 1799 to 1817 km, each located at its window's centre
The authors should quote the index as 2.1 km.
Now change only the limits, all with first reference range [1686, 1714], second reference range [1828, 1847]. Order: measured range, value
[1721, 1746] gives 3.0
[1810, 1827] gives -3.2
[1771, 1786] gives 3.4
